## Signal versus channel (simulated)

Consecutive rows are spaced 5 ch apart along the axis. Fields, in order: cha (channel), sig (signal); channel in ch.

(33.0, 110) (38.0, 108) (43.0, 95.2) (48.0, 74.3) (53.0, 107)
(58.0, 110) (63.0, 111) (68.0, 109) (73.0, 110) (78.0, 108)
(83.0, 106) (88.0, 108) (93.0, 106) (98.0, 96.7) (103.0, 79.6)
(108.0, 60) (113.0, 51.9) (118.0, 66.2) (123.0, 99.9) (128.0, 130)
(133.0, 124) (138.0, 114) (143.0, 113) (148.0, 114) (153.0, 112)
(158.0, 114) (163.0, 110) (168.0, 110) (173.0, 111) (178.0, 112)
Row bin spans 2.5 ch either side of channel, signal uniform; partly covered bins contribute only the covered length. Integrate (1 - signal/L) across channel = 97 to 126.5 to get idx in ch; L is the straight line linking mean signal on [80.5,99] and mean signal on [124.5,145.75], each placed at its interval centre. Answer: 9.3 ch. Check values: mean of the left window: 105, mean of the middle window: 76.5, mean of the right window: 119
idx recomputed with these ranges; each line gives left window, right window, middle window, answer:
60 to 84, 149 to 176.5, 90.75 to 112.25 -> 5.3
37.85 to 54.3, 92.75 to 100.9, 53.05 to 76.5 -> -3.4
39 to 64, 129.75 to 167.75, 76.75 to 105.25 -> 1.3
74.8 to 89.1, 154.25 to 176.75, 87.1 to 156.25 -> 7.1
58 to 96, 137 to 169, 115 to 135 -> 1.4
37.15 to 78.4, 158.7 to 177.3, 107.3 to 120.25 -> 5.8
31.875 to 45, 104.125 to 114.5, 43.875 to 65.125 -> -1.5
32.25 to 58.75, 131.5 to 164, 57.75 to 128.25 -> 7.1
